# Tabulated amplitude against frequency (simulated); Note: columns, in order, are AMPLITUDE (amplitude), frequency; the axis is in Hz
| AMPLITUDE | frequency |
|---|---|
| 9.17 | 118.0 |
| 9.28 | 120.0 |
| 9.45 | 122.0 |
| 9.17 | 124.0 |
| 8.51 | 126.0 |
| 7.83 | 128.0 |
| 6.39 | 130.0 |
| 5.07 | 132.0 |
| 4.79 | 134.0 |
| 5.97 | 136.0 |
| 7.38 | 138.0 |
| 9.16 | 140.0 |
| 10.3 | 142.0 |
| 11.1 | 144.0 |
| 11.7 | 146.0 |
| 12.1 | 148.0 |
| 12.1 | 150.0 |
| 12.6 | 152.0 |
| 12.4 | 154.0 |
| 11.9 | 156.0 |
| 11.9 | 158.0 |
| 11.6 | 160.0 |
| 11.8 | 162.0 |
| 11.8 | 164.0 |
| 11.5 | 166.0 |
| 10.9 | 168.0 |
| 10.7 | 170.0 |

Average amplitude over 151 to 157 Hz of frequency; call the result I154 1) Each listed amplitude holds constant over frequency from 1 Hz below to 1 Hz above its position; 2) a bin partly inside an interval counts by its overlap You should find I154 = 12.3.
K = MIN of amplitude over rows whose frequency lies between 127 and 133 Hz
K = 5.07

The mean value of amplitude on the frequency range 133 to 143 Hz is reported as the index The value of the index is 7.52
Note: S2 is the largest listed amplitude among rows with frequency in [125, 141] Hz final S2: 9.16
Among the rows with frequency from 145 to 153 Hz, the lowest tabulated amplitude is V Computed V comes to 11.7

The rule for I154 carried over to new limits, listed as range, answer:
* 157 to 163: 11.8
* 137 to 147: 9.93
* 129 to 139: 5.92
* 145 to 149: 11.9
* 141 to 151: 11.5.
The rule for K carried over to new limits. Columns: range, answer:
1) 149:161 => 11.6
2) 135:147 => 5.97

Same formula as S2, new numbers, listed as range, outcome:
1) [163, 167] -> 11.8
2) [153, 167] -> 12.4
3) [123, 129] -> 9.17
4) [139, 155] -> 12.6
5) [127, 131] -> 7.83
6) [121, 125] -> 9.45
